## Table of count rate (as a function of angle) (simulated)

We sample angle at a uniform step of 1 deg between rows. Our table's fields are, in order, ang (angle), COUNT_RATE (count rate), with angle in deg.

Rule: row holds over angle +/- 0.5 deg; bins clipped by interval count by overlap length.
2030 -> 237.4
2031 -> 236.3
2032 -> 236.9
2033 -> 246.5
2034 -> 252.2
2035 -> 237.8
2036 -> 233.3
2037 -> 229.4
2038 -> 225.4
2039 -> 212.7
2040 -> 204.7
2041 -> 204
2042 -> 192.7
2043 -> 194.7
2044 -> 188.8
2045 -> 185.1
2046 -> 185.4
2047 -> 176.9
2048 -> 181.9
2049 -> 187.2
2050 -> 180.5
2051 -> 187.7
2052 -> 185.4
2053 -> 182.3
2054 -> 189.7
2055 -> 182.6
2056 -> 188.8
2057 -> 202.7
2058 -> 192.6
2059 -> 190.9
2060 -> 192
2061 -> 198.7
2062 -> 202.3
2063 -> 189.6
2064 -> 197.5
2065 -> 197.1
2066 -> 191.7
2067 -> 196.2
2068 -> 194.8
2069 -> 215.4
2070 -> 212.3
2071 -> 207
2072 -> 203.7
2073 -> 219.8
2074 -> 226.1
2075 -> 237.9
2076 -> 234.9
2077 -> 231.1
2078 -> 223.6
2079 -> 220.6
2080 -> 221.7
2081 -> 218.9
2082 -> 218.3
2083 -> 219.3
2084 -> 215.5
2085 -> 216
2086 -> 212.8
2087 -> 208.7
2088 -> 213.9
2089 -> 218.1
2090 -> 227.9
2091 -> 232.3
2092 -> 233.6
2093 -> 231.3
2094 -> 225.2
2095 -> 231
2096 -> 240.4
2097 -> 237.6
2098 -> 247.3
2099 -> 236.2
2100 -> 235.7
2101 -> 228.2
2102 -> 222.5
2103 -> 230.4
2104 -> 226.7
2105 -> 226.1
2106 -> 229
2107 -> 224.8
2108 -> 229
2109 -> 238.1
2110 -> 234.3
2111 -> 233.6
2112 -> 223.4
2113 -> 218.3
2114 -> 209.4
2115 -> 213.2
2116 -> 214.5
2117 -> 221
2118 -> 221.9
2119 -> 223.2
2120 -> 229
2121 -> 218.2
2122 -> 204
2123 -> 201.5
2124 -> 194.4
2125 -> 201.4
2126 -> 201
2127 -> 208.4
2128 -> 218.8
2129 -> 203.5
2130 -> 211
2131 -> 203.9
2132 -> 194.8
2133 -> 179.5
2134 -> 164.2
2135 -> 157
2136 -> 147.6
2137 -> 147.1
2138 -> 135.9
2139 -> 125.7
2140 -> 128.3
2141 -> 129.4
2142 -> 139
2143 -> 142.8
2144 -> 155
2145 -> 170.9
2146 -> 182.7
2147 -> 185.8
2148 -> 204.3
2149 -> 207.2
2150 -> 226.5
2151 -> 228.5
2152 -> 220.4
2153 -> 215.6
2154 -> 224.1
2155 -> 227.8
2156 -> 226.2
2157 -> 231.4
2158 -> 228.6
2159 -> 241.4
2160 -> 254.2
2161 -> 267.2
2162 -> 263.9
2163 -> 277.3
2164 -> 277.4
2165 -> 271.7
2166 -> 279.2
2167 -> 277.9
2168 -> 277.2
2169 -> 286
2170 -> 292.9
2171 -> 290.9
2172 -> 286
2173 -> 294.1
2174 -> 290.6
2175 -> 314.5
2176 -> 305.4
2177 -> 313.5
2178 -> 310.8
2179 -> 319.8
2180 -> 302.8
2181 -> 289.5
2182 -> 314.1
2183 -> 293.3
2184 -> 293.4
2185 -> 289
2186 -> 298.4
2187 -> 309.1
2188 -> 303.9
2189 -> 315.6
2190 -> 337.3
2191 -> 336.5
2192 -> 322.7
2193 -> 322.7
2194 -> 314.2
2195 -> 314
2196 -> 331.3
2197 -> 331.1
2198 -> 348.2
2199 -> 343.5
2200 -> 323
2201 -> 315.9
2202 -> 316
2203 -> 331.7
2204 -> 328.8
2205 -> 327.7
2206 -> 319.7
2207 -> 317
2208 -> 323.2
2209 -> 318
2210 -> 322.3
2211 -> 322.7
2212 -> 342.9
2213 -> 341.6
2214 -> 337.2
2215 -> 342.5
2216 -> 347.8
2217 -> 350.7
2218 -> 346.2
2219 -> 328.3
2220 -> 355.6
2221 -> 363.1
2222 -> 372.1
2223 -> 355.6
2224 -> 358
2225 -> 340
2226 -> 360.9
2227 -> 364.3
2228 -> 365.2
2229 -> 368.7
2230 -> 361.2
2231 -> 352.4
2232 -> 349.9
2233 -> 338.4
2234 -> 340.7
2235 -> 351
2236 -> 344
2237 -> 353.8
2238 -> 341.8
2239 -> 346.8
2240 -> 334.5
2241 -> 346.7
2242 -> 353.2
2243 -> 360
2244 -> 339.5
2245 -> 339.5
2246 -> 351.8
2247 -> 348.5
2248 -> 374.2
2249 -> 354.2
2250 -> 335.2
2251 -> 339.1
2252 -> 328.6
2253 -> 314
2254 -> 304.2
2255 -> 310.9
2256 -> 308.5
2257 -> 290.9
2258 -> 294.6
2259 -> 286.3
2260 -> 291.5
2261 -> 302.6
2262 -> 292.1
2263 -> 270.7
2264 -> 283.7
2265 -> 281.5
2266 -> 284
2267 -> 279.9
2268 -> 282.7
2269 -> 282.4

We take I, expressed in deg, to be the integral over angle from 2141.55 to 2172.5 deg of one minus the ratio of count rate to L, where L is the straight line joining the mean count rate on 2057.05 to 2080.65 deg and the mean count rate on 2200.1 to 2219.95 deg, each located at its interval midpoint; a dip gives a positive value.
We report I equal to 5.61 deg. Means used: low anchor 209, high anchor 331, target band 234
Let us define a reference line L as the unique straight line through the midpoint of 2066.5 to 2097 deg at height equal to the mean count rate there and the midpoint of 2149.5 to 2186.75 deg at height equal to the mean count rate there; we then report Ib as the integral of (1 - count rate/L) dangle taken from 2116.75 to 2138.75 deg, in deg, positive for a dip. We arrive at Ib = 4.8 deg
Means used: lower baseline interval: 221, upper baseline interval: 273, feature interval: 194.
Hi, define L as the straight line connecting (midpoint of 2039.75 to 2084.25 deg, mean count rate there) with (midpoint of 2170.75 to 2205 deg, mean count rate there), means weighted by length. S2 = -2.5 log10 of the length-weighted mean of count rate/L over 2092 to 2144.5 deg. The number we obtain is 0.22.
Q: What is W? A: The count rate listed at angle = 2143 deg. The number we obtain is 142.8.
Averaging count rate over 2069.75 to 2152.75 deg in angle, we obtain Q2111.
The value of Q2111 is 208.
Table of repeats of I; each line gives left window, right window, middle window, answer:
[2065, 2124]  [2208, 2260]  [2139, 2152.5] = 4.5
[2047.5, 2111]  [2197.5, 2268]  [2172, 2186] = -0.5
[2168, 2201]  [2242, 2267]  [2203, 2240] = -3.6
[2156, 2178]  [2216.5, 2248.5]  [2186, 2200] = -0.8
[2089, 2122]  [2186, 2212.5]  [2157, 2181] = 0.9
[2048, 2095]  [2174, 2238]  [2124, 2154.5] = 9.9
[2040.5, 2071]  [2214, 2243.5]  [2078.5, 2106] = 0.0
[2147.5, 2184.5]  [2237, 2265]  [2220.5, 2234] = -2.1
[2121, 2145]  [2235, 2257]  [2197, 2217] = -3.5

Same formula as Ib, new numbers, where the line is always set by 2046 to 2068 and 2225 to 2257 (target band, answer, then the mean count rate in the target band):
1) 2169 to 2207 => -1.71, 313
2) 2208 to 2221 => -0.68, 338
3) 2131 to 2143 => 4.90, 152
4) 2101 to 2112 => 0.11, 229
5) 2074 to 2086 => -0.79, 223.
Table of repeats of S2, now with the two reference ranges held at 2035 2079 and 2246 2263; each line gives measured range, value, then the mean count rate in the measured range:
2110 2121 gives 0.07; 221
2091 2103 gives -0.04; 233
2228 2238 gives -0.16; 351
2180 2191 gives -0.11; 306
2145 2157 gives 0.21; 213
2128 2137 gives 0.32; 183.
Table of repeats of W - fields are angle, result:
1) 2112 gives 223.4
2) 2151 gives 228.5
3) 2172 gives 286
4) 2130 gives 211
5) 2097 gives 237.6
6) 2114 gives 209.4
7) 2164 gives 277.4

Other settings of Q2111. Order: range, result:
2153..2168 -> 253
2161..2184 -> 292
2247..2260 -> 320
